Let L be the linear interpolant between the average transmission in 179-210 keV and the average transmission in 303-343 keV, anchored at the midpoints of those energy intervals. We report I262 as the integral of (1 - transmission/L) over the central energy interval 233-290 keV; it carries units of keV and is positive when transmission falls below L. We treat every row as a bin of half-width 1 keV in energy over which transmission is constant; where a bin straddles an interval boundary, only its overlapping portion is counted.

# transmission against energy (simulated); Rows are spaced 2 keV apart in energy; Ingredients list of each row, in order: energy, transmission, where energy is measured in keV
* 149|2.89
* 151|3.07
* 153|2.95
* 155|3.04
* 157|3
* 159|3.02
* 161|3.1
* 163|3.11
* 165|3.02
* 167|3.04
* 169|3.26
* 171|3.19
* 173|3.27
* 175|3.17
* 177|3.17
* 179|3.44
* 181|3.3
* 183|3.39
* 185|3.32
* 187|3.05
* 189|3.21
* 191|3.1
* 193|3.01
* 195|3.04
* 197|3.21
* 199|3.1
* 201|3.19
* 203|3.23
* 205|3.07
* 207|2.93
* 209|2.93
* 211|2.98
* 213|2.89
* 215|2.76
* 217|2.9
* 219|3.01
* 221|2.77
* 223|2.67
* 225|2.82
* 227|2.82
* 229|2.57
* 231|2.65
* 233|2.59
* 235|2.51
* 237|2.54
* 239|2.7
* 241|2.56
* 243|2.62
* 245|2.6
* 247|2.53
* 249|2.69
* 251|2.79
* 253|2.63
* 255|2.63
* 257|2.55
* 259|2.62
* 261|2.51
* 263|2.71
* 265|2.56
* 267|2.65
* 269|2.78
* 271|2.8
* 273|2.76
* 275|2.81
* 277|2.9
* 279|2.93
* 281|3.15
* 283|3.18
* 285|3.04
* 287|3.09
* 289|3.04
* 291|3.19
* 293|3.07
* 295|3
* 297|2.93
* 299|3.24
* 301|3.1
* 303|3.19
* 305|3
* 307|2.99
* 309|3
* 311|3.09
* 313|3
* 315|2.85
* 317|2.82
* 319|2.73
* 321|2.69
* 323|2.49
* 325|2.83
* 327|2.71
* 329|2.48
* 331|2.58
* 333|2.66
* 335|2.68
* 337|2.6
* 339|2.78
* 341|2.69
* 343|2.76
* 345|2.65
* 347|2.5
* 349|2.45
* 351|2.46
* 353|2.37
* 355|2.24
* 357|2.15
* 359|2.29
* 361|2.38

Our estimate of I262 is 4.1 keV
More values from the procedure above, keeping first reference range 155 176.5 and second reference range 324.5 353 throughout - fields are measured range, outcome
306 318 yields -1.2 keV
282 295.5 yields -1.6 keV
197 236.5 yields 1.4 keV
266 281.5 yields -0.2 keV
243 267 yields 2.0 keV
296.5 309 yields -1.6 keV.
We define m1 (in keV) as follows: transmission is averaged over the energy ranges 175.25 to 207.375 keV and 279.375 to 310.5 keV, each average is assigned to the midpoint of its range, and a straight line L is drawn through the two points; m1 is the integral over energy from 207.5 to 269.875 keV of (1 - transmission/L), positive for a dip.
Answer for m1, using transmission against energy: 8.68 keV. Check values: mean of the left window 3.18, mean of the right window 3.08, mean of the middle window 2.7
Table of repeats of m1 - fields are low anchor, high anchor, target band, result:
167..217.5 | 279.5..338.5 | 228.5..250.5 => 3.16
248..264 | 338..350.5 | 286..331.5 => -4.94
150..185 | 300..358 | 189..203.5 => -0.25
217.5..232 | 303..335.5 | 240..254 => 0.71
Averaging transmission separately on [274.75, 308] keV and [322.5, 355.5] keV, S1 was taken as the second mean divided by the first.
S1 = 0.8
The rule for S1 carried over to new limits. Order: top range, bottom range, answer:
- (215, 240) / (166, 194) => 0.85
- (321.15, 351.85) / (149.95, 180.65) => 0.84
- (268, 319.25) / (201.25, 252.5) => 1.08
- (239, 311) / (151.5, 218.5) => 0.92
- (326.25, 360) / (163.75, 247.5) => 0.86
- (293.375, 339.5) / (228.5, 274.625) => 1.08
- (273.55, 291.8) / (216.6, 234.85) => 1.11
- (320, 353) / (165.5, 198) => 0.82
